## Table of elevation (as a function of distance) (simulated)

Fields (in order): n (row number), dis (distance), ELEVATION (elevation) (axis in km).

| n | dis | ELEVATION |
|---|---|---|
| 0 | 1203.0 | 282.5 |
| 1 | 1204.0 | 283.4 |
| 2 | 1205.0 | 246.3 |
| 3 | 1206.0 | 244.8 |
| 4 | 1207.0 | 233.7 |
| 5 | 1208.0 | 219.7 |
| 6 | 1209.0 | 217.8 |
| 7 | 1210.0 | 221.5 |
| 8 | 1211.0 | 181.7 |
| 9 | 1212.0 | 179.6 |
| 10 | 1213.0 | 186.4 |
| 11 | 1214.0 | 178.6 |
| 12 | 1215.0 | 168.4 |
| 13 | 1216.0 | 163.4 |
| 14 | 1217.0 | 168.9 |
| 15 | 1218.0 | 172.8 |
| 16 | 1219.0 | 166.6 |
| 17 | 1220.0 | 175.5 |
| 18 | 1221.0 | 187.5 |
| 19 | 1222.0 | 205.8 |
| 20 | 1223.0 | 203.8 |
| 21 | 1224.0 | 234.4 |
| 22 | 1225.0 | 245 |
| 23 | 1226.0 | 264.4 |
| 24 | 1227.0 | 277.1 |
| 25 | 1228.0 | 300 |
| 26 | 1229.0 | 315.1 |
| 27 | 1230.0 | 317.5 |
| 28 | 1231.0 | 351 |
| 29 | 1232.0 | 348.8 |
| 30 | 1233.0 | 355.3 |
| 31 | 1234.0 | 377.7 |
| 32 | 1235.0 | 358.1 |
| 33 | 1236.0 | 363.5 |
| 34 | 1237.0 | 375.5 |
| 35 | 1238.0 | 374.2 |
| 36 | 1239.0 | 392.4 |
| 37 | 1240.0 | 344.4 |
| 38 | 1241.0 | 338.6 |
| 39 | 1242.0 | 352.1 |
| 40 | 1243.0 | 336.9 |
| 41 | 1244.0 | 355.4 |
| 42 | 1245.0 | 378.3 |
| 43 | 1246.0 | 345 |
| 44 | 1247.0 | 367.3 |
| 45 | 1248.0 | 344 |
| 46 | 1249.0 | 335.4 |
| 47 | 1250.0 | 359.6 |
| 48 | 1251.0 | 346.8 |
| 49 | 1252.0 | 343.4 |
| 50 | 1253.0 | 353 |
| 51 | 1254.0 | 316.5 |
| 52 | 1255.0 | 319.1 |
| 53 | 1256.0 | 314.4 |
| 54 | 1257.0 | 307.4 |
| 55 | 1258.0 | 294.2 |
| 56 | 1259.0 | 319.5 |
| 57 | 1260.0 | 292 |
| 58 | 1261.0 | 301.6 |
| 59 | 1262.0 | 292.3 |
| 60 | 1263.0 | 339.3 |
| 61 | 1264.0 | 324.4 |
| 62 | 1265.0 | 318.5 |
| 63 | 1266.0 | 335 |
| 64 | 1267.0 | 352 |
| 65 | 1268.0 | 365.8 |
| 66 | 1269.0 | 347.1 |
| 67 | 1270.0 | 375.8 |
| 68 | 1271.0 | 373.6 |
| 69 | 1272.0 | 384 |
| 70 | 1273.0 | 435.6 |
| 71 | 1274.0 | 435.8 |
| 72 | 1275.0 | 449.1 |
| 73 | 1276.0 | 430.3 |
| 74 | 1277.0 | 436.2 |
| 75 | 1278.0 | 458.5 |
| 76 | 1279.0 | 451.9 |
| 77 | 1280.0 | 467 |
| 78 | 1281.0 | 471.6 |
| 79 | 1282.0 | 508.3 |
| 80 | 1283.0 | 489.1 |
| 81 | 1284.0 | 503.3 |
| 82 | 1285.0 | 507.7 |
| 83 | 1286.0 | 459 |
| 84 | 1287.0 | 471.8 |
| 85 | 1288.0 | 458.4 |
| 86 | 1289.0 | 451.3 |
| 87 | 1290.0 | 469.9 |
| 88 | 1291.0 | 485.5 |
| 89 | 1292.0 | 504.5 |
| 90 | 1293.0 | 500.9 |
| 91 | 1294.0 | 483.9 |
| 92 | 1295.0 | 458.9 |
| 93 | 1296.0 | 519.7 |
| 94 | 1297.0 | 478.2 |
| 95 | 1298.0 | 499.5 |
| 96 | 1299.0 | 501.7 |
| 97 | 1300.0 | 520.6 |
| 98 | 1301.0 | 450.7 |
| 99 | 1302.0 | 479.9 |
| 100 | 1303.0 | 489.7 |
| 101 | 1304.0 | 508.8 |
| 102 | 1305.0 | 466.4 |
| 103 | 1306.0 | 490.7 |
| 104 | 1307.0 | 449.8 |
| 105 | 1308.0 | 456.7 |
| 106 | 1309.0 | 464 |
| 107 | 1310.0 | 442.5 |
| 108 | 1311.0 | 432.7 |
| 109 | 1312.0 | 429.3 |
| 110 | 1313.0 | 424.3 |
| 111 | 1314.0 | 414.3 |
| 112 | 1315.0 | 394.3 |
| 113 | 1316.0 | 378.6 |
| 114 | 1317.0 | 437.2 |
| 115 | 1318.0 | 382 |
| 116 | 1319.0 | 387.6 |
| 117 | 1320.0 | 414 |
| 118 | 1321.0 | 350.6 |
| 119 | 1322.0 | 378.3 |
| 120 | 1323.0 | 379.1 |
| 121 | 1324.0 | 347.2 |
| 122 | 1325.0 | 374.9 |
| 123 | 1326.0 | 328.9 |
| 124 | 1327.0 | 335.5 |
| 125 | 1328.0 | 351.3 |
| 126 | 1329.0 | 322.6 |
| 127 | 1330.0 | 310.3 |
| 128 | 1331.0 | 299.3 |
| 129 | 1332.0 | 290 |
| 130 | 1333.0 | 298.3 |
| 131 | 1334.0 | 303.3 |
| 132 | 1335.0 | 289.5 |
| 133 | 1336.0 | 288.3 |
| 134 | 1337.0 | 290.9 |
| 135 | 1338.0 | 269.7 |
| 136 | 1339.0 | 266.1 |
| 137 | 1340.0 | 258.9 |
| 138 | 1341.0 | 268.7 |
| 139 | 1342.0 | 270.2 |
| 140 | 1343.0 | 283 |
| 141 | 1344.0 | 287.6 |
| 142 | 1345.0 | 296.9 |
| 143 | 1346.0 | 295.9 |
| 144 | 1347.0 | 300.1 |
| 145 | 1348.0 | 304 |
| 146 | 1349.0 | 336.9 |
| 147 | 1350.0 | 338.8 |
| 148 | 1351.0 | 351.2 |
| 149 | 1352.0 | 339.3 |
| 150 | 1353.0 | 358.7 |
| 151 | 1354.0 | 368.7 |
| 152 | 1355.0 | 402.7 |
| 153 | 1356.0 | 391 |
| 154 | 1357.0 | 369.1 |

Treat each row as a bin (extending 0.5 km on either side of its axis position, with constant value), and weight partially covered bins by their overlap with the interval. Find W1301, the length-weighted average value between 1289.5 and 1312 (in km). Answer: 479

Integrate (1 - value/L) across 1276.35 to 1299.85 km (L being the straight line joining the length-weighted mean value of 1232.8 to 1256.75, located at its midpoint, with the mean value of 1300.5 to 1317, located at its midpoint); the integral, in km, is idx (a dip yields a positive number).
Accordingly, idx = -3.6 km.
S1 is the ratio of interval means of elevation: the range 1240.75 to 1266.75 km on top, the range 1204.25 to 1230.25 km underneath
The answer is 1.52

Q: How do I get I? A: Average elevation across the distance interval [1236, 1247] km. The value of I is 360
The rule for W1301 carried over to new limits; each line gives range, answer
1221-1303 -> 383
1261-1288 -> 413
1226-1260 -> 340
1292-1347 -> 385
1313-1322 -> 396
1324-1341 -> 305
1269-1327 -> 444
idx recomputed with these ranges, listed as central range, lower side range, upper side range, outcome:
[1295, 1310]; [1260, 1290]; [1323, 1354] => -4.6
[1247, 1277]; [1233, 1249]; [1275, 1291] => 4.7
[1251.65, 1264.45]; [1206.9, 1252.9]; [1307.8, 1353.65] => -0.7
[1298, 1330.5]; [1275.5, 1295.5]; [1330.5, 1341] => -4.4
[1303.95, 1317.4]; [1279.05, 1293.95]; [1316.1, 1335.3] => -1.4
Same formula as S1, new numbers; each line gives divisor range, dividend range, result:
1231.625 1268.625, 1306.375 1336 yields 1.09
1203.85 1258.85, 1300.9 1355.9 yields 1.27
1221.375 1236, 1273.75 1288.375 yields 1.57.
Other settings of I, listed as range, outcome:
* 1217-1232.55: 249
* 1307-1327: 400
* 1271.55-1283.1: 450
